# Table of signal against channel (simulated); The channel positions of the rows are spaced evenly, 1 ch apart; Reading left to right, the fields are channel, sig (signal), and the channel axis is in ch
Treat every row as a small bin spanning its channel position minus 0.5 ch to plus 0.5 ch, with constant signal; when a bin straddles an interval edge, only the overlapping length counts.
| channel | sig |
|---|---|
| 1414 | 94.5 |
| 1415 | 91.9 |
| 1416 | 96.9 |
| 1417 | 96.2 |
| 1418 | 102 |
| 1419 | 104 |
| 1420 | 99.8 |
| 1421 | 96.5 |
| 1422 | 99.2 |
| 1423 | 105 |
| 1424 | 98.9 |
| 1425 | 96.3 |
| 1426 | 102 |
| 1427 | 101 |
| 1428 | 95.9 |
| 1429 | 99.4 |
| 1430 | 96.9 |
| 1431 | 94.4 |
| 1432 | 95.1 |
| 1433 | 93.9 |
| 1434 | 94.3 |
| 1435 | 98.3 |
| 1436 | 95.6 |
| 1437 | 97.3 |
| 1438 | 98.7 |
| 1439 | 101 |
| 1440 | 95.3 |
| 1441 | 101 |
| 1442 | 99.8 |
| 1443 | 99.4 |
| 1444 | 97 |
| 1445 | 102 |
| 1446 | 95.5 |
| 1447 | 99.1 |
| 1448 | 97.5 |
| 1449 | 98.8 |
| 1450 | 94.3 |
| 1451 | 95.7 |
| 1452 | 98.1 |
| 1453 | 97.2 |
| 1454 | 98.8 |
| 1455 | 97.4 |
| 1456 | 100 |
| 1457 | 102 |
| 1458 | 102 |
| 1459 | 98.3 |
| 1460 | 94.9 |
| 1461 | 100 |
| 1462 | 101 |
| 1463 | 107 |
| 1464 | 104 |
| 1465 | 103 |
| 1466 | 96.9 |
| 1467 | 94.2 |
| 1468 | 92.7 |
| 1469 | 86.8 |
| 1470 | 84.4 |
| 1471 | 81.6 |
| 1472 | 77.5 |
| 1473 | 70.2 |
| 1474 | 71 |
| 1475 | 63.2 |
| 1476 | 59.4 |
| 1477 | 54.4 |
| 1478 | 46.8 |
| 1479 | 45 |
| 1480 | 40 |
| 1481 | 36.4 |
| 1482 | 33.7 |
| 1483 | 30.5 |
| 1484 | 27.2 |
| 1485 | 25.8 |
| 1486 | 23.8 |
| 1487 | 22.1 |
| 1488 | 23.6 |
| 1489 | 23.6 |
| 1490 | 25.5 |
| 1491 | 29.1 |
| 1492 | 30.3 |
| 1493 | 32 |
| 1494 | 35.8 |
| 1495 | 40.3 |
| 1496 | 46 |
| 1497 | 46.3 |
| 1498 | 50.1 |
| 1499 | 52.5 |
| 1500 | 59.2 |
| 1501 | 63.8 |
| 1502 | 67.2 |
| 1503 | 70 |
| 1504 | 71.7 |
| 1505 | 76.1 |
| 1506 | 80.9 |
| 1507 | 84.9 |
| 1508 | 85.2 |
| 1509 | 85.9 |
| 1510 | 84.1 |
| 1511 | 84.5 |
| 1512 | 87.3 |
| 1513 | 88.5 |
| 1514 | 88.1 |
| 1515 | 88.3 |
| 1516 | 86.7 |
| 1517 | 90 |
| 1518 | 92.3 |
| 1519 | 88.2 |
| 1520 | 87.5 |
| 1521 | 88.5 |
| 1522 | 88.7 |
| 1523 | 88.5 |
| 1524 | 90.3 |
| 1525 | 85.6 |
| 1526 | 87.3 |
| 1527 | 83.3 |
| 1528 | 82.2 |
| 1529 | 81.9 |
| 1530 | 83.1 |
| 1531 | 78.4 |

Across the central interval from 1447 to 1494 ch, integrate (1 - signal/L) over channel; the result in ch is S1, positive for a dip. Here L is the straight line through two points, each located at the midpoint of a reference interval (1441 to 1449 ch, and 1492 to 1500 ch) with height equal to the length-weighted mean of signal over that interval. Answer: 3.0 ch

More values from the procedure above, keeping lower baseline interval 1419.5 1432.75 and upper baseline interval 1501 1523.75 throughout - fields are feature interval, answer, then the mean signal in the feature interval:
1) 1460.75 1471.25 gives -0.5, 95.8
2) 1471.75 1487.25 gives 7.7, 45.3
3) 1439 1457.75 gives -0.7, 98.4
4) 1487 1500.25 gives 7.6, 37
